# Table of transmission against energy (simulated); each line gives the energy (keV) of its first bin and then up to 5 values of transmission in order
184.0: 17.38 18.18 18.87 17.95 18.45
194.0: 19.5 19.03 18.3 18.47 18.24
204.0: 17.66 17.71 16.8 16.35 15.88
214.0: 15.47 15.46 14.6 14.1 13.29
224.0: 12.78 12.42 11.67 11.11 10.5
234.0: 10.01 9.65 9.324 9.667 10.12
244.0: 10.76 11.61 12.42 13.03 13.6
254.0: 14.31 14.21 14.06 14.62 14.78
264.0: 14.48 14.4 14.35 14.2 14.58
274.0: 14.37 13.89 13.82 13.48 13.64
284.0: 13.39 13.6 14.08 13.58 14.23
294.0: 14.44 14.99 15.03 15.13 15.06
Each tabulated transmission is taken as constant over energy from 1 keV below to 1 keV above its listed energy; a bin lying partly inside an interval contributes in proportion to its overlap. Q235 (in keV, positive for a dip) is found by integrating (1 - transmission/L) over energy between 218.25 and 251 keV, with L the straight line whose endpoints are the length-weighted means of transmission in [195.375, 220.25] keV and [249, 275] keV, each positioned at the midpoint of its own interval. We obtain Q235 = 8.58 keV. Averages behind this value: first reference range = 16.8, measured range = 11.5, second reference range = 14.2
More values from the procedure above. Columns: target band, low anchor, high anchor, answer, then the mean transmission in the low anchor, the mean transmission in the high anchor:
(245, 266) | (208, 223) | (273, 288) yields 0.8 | 15.1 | 13.8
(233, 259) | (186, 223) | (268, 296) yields 6.1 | 17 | 14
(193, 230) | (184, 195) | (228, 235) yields -3.6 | 18.5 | 10.7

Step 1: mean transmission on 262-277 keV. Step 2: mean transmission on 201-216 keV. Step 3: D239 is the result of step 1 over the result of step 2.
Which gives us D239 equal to 0.86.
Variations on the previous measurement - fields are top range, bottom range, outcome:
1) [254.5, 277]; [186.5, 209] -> 0.79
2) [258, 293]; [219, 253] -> 1.22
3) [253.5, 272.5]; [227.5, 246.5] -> 1.39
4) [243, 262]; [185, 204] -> 0.72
